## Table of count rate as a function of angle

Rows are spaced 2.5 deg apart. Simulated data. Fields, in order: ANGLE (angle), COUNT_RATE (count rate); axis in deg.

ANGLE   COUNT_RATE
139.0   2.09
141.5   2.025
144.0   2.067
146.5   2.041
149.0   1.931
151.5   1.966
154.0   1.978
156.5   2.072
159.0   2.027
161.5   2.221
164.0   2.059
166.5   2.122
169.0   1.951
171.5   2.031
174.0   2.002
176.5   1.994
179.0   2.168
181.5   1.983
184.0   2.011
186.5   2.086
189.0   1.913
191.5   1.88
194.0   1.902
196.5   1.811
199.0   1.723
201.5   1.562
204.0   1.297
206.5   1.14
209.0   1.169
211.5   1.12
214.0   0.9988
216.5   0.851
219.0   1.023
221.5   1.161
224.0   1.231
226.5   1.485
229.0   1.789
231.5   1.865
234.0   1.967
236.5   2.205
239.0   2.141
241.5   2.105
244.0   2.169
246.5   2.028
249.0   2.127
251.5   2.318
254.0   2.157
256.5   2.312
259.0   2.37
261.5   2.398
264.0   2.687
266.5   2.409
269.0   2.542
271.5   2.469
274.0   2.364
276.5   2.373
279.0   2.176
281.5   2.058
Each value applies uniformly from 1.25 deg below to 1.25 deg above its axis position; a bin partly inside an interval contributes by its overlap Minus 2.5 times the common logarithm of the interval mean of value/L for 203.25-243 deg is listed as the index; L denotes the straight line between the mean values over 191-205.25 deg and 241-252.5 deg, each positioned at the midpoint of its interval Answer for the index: 0.299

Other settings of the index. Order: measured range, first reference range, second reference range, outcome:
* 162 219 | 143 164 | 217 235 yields 0.037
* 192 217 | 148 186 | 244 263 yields 0.461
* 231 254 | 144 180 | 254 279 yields 0.104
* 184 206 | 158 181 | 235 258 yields 0.188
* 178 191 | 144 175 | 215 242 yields -0.080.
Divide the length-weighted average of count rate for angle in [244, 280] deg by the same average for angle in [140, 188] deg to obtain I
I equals 1.14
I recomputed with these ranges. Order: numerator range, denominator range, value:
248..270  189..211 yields 1.51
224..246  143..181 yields 0.94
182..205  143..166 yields 0.89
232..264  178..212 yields 1.29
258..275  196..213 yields 1.79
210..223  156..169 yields 0.50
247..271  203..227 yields 2.08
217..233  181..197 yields 0.72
